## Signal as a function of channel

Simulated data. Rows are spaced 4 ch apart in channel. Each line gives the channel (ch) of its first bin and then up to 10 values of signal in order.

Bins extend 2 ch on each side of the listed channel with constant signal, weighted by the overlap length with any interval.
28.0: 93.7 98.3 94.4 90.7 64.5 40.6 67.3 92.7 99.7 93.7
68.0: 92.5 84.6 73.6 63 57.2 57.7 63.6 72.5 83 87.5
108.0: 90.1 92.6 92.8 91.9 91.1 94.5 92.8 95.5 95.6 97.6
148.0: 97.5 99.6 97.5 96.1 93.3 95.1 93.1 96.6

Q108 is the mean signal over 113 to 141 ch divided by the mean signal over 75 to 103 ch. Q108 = 1.38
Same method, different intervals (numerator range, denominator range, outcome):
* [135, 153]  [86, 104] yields 1.36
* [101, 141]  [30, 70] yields 1.10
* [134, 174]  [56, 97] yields 1.25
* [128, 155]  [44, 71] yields 1.20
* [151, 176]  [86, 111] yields 1.25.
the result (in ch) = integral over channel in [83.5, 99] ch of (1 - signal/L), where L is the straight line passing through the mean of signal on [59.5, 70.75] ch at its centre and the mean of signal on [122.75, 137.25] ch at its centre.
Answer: 4.83 ch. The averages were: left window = 94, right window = 93.5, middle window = 64.6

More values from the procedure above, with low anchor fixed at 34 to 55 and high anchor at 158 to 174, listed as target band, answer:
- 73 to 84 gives 1.51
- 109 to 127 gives -1.34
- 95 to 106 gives 0.11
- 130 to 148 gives -1.22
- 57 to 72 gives -3.47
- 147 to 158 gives -0.76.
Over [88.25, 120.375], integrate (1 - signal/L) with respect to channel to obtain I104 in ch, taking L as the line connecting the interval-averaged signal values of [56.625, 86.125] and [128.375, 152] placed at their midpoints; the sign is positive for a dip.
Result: 2.2 ch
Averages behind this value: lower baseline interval 81.1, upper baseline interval 96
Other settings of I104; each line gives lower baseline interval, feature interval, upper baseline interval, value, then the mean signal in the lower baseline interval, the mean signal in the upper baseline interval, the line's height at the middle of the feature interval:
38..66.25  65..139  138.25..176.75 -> 4.02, 78.6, 96.2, 86.9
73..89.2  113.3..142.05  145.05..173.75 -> -3.55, 64.5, 96.1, 83.3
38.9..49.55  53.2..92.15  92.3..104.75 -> -4.13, 64.2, 78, 71.4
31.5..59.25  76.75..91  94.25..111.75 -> 3.71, 78.2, 84.4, 82.3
